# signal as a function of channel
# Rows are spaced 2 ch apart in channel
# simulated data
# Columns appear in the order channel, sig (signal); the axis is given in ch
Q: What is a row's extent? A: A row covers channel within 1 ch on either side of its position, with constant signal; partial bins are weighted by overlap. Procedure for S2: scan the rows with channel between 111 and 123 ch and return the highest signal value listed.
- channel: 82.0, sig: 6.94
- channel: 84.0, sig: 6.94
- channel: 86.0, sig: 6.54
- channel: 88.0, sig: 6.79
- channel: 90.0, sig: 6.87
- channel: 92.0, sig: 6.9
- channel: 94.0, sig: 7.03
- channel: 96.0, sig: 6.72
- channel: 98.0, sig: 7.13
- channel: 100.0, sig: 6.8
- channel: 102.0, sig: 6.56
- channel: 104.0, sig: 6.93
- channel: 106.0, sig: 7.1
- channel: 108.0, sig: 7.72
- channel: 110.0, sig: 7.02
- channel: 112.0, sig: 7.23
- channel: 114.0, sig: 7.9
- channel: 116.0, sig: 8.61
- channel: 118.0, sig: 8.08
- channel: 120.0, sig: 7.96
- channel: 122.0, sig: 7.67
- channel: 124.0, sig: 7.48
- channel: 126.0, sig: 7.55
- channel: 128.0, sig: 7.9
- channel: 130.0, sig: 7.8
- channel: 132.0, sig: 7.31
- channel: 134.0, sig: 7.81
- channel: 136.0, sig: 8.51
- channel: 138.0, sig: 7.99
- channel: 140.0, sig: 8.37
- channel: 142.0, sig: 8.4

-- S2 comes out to 8.61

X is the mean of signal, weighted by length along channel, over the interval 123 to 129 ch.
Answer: 7.64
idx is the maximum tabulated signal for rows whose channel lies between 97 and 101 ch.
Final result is 7.13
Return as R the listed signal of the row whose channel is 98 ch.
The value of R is 7.13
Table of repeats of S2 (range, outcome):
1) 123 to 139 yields 8.51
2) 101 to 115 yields 7.9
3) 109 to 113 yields 7.23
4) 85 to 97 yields 7.03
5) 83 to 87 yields 6.94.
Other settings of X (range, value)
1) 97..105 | 6.85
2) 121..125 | 7.58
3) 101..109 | 7.08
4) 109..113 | 7.12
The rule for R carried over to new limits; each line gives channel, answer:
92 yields 6.9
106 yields 7.1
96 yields 6.72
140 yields 8.37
